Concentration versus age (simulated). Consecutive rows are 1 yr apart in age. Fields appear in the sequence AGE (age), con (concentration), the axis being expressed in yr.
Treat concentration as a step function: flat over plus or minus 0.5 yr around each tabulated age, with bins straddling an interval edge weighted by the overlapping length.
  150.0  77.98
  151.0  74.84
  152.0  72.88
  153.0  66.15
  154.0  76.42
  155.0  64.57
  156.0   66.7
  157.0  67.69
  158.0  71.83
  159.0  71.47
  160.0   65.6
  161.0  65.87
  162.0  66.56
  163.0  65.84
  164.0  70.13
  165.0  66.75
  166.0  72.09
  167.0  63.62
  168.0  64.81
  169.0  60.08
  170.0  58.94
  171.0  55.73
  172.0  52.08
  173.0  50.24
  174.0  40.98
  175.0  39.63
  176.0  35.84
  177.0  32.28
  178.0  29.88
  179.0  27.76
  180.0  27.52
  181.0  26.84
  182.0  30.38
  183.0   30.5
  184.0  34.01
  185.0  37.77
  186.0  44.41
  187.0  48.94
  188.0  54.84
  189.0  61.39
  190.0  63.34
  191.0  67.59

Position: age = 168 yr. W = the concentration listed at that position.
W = 64.81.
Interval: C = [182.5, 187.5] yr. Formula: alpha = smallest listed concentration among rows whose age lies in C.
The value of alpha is 30.5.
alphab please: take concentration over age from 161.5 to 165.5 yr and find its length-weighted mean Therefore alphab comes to 67.3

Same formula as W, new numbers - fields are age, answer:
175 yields 39.63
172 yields 52.08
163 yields 65.84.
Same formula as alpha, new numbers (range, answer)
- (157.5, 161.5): 65.6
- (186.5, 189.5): 48.94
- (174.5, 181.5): 26.84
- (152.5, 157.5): 64.57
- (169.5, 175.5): 39.63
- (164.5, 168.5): 63.62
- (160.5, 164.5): 65.84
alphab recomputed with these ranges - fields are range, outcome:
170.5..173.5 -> 52.7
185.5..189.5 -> 52.4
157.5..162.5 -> 68.3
